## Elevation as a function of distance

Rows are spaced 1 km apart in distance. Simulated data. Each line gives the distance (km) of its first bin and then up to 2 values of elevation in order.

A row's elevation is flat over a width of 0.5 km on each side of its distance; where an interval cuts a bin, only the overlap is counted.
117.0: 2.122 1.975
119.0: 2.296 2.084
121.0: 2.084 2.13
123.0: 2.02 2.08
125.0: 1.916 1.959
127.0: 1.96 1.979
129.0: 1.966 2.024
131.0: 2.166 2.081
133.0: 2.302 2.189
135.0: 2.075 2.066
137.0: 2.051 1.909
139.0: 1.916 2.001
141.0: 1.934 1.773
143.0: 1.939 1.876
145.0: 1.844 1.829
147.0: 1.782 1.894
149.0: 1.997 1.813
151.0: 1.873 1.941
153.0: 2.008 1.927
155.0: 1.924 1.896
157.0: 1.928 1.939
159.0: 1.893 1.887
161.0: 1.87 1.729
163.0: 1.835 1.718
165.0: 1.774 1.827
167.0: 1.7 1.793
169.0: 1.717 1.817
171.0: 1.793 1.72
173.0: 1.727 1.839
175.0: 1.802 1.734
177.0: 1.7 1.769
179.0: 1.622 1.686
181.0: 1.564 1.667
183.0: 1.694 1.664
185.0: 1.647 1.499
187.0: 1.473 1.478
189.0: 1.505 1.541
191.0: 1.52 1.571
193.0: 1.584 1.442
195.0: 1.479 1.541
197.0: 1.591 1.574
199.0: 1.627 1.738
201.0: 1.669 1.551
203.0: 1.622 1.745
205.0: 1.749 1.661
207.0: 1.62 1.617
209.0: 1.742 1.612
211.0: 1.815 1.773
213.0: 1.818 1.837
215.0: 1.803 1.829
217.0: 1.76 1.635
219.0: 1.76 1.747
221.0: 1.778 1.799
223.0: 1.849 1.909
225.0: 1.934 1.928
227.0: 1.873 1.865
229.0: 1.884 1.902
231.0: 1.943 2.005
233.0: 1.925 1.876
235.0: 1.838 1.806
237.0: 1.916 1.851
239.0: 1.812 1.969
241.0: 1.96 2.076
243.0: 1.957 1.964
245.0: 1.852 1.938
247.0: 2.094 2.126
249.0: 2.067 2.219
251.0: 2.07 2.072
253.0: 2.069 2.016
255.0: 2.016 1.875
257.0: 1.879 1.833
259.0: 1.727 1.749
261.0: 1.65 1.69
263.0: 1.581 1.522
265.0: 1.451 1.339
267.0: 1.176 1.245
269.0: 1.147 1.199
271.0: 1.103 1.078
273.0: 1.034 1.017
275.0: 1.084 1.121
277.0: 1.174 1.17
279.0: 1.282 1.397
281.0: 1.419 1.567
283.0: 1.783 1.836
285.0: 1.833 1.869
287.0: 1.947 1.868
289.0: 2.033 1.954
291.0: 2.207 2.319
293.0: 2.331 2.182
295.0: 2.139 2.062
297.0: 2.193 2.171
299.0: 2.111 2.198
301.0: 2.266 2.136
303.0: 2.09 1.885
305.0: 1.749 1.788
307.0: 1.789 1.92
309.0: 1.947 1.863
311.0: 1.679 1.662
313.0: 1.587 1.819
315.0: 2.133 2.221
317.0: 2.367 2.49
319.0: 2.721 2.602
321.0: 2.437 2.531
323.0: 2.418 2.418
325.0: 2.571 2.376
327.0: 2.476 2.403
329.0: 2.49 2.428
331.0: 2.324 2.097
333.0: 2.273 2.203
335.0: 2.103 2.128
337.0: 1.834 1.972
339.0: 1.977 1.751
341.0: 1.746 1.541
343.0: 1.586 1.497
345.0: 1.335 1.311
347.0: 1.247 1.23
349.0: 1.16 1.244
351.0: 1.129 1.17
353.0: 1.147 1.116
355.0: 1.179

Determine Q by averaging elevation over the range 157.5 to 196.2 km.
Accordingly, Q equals 1.69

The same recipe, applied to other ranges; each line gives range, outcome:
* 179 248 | 1.75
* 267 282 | 1.19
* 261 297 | 1.59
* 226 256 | 1.96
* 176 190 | 1.61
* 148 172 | 1.85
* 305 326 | 2.14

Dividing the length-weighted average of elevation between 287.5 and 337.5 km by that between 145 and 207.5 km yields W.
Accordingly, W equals 1.25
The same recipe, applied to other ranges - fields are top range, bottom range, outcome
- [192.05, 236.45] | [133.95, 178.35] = 0.94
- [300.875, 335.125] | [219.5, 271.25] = 1.20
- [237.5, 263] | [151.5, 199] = 1.13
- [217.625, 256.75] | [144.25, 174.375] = 1.05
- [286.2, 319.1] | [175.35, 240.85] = 1.19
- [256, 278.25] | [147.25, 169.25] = 0.74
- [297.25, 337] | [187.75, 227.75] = 1.28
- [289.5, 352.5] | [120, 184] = 1.06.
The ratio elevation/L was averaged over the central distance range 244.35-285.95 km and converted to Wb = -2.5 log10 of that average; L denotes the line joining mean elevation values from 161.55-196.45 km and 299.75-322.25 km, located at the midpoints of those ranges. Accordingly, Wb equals 0.20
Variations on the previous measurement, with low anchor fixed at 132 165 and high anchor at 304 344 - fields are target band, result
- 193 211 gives 0.213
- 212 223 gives 0.124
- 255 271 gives 0.306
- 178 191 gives 0.227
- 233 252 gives 0.028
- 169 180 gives 0.119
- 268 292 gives 0.347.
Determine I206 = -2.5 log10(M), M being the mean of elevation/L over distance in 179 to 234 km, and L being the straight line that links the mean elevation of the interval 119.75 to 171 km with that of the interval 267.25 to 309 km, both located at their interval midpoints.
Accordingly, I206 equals 0.08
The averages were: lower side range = 1.93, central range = 1.71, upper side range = 1.72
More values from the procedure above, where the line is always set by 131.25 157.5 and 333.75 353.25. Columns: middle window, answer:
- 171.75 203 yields 0.16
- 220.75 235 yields -0.06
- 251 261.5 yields -0.10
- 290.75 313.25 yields -0.22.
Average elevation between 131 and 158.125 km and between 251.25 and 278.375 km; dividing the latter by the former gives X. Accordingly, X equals 0.76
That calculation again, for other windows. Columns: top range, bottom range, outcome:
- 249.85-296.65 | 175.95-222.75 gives 1.00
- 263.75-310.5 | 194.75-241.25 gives 0.96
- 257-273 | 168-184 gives 0.83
